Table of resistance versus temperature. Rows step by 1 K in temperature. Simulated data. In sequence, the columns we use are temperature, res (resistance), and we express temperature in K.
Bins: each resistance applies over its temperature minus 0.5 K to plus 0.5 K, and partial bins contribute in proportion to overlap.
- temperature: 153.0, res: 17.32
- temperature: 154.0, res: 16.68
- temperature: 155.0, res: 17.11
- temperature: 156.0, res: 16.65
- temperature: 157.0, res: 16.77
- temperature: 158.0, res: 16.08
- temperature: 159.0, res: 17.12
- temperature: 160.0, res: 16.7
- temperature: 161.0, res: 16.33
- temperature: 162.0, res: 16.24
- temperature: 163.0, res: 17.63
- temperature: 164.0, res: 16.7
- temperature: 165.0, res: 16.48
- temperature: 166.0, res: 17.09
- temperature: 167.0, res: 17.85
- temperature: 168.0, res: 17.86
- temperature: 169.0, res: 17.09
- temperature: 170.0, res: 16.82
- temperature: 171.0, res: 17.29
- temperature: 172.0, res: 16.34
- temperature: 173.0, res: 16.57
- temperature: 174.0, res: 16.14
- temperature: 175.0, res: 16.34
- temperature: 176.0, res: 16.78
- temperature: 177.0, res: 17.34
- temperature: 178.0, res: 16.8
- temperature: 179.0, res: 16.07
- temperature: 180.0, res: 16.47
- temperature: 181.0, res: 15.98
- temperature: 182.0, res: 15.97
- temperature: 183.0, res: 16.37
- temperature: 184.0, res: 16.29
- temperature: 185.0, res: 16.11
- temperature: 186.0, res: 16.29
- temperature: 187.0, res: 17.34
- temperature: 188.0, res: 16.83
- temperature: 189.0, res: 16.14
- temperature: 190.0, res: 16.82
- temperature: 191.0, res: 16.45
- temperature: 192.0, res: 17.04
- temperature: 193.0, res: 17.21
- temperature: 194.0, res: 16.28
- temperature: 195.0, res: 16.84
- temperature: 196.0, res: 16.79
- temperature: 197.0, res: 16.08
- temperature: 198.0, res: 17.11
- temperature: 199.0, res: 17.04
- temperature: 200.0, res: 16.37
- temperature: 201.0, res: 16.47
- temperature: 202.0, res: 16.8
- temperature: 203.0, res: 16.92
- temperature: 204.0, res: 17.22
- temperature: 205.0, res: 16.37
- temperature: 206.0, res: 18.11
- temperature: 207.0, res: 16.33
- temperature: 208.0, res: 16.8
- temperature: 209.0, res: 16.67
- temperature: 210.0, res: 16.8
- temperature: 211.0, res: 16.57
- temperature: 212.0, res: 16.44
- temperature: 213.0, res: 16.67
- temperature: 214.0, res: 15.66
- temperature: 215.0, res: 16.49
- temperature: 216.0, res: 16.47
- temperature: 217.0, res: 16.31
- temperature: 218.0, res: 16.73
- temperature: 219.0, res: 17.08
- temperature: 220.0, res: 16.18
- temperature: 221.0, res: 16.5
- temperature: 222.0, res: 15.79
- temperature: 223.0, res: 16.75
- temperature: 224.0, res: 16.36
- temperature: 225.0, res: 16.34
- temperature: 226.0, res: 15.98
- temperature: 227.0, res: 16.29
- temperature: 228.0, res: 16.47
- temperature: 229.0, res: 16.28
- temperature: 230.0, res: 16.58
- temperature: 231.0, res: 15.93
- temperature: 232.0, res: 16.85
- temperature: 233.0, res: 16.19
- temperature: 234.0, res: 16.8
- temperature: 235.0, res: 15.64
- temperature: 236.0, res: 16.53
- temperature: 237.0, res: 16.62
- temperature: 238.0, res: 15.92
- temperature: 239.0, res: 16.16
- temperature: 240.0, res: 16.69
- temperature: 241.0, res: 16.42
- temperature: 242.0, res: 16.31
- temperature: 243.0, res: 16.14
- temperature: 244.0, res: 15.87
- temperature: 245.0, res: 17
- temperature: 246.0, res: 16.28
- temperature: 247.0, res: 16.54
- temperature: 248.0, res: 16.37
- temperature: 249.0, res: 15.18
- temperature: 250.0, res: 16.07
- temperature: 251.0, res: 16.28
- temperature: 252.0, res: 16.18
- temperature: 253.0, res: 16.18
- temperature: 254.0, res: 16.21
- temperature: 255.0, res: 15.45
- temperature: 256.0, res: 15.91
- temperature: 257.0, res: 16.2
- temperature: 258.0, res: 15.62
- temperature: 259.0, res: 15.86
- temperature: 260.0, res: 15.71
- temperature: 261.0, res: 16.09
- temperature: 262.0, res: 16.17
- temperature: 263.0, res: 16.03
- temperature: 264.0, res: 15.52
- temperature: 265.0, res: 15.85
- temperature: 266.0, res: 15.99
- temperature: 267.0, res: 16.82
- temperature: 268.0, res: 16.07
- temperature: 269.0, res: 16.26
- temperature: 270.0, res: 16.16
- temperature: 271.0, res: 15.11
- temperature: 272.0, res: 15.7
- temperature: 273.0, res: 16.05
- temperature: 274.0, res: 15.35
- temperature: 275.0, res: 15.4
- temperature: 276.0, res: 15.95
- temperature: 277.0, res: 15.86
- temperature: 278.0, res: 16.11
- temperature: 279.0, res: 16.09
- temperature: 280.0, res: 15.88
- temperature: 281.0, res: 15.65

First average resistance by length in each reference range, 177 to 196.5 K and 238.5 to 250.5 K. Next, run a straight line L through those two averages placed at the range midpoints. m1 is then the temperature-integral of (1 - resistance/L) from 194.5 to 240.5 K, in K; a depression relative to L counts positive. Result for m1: -0.4 K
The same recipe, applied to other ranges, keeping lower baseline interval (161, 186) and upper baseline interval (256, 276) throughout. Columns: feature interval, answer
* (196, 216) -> -0.3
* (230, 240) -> -0.1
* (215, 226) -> -0.1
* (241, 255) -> -0.1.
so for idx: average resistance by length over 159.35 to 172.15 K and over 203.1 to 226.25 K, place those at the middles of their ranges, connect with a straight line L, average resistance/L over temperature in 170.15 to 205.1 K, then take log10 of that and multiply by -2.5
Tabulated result 0.01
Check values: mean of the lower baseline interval 17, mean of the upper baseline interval 16.6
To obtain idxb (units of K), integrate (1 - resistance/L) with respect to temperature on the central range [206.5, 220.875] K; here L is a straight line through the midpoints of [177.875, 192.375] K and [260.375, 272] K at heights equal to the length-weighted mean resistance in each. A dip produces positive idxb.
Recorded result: -0.2 K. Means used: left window 16.5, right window 16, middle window 16.5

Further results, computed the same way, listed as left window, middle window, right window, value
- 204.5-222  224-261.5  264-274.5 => 0.08 K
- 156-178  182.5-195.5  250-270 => 0.02 K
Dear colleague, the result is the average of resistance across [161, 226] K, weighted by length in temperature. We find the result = 16.6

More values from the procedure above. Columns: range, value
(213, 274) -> 16.2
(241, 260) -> 16.1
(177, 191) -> 16.5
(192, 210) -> 16.8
